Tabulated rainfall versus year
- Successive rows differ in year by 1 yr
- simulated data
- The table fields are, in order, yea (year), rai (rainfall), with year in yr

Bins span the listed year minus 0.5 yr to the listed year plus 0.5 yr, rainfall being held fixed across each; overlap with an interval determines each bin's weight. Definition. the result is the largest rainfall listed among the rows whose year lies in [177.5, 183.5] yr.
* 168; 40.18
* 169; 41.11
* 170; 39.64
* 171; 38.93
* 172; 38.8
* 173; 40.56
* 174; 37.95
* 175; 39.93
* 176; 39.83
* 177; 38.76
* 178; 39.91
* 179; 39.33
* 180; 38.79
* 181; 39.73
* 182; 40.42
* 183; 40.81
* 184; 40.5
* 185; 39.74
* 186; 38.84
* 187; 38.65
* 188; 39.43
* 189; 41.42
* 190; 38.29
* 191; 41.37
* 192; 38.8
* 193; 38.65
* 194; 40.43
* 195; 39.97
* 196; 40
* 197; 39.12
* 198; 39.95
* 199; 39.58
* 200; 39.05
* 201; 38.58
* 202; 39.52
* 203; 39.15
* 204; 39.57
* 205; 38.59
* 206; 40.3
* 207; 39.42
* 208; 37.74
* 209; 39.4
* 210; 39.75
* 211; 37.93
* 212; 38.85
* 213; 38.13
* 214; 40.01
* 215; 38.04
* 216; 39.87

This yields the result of 40.81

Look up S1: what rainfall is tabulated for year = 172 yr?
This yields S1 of 38.8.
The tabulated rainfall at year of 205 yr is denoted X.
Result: 38.59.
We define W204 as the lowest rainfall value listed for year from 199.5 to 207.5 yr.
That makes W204 38.58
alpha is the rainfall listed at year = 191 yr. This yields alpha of 41.37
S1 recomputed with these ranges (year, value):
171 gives 38.93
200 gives 39.05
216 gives 39.87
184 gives 40.5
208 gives 37.74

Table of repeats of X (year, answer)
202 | 39.52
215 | 38.04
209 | 39.4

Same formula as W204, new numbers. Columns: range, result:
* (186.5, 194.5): 38.29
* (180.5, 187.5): 38.65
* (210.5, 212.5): 37.93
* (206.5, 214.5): 37.74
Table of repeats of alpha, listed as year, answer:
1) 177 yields 38.76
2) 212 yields 38.85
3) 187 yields 38.65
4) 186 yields 38.84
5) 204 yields 39.57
